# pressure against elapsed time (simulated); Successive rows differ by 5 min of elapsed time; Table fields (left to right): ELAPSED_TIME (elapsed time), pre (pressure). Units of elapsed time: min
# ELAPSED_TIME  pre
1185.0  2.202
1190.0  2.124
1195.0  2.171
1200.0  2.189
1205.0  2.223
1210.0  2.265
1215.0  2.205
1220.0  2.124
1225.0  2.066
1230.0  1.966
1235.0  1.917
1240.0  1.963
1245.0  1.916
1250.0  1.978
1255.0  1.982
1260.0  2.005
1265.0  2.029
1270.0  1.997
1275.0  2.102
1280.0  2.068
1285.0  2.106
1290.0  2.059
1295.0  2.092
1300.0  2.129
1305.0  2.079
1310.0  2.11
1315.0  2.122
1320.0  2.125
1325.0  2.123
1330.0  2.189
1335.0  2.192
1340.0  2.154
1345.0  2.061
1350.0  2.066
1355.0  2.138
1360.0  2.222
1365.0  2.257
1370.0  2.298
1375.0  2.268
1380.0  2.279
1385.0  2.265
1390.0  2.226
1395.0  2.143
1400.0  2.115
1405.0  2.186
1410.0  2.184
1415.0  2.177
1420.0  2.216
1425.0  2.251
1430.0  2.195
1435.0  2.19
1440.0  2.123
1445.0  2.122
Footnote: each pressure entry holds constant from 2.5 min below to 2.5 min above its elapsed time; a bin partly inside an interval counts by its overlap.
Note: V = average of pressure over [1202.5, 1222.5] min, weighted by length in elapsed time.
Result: 2.2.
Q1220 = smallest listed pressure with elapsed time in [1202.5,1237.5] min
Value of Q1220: 1.917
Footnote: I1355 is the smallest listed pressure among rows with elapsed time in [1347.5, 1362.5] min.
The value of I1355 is 2.066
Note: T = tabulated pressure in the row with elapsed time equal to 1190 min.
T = 2.124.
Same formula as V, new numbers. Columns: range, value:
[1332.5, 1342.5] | 2.17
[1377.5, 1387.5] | 2.27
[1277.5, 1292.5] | 2.08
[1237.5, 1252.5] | 1.95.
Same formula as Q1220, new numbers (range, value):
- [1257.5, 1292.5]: 1.997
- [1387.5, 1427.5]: 2.115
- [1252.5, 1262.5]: 1.982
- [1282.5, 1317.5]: 2.059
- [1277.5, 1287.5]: 2.068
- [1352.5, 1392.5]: 2.138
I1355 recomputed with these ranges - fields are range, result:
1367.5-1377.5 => 2.268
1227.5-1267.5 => 1.916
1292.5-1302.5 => 2.092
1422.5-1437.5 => 2.19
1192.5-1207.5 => 2.171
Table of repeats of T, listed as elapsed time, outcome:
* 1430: 2.195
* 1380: 2.279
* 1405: 2.186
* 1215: 2.205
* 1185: 2.202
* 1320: 2.125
